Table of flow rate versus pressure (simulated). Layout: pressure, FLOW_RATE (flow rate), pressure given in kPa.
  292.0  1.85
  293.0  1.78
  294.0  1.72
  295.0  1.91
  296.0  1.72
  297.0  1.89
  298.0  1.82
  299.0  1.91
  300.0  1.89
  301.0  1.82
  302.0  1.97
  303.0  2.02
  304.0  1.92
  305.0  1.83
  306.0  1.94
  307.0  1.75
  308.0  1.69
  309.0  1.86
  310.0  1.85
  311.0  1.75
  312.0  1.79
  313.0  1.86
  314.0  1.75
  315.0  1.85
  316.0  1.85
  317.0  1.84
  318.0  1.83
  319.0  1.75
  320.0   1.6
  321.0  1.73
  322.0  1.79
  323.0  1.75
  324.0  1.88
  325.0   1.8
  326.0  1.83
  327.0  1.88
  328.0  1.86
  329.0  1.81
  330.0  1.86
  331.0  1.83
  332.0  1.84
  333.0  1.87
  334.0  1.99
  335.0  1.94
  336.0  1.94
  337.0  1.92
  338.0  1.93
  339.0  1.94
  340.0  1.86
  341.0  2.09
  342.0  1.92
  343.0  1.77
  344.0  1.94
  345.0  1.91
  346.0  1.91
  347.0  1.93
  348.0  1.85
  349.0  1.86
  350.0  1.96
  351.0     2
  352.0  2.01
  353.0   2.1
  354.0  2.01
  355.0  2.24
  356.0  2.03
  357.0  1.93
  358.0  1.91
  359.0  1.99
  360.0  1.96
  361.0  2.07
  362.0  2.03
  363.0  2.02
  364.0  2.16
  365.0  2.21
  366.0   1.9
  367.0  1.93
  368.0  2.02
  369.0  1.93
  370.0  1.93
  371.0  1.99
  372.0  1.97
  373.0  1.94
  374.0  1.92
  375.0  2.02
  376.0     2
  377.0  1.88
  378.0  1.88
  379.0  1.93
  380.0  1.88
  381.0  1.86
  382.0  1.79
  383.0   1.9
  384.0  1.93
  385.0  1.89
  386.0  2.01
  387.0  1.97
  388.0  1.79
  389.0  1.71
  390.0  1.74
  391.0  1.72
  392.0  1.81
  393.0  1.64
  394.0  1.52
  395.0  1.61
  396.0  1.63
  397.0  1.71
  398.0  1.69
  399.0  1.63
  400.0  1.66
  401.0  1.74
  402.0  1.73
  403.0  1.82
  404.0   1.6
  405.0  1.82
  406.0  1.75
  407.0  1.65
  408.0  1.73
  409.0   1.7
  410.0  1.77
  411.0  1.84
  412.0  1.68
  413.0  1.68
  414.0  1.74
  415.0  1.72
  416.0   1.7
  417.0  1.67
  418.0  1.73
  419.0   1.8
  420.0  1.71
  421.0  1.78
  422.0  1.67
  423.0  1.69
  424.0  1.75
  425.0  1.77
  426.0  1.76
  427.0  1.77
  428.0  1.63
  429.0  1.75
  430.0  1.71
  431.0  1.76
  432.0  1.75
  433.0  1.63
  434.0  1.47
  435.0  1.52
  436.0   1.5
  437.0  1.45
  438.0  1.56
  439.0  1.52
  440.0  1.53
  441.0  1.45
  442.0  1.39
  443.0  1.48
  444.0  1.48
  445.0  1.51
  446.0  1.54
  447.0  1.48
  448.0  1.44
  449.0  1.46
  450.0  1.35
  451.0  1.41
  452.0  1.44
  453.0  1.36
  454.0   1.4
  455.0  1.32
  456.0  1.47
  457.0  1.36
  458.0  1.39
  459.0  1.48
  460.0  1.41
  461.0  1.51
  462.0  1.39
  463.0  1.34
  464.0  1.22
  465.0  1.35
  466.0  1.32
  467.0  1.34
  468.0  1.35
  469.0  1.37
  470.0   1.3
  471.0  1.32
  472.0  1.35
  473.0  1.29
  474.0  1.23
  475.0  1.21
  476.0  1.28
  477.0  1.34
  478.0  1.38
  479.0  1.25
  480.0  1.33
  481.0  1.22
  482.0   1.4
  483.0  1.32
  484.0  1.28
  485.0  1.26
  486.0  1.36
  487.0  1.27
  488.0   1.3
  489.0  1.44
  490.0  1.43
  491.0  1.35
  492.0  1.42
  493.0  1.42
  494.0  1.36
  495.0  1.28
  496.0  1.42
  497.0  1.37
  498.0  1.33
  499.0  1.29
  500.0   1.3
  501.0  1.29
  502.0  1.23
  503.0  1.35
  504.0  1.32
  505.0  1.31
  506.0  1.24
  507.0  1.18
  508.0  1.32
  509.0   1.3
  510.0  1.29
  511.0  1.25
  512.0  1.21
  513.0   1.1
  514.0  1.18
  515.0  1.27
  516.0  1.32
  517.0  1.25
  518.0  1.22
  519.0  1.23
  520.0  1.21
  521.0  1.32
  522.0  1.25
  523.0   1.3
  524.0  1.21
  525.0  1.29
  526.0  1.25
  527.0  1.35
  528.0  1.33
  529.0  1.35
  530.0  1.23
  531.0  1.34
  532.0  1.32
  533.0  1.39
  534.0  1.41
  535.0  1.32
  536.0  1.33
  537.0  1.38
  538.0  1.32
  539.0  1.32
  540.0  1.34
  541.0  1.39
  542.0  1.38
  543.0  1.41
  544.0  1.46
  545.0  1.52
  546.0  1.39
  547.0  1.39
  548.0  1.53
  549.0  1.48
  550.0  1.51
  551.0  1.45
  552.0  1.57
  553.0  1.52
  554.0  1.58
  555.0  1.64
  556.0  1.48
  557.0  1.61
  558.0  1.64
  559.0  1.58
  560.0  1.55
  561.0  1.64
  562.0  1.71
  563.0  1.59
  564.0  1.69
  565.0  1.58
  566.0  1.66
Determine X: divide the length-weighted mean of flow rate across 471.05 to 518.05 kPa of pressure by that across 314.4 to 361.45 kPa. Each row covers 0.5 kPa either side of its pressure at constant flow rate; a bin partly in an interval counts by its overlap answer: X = 0.68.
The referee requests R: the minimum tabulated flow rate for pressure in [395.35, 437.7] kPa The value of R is 1.45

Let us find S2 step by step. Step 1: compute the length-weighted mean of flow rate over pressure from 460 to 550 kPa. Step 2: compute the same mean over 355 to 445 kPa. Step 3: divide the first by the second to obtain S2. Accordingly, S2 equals 0.75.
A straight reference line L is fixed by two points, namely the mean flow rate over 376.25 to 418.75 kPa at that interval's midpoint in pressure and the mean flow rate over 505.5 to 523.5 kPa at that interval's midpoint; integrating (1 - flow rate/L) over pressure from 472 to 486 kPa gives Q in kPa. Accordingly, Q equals 1.1 kPa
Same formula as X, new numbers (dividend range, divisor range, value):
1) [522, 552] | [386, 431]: 0.79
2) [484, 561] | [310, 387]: 0.71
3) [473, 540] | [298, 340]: 0.71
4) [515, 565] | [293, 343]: 0.77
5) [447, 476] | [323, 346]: 0.72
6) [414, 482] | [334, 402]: 0.78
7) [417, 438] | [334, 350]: 0.87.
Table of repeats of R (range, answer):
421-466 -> 1.22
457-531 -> 1.1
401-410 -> 1.6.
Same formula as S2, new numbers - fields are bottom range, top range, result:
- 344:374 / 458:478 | 0.67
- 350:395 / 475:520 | 0.67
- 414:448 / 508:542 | 0.80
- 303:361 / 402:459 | 0.85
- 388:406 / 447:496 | 0.80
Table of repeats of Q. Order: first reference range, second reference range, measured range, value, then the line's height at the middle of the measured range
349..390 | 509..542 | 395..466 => 4.7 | 1.7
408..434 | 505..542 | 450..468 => 2.1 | 1.56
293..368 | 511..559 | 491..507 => 1.5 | 1.46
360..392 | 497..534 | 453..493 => 3.6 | 1.48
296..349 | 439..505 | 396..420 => -2.2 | 1.57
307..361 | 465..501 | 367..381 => -1.7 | 1.73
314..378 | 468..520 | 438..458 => 0.7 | 1.49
